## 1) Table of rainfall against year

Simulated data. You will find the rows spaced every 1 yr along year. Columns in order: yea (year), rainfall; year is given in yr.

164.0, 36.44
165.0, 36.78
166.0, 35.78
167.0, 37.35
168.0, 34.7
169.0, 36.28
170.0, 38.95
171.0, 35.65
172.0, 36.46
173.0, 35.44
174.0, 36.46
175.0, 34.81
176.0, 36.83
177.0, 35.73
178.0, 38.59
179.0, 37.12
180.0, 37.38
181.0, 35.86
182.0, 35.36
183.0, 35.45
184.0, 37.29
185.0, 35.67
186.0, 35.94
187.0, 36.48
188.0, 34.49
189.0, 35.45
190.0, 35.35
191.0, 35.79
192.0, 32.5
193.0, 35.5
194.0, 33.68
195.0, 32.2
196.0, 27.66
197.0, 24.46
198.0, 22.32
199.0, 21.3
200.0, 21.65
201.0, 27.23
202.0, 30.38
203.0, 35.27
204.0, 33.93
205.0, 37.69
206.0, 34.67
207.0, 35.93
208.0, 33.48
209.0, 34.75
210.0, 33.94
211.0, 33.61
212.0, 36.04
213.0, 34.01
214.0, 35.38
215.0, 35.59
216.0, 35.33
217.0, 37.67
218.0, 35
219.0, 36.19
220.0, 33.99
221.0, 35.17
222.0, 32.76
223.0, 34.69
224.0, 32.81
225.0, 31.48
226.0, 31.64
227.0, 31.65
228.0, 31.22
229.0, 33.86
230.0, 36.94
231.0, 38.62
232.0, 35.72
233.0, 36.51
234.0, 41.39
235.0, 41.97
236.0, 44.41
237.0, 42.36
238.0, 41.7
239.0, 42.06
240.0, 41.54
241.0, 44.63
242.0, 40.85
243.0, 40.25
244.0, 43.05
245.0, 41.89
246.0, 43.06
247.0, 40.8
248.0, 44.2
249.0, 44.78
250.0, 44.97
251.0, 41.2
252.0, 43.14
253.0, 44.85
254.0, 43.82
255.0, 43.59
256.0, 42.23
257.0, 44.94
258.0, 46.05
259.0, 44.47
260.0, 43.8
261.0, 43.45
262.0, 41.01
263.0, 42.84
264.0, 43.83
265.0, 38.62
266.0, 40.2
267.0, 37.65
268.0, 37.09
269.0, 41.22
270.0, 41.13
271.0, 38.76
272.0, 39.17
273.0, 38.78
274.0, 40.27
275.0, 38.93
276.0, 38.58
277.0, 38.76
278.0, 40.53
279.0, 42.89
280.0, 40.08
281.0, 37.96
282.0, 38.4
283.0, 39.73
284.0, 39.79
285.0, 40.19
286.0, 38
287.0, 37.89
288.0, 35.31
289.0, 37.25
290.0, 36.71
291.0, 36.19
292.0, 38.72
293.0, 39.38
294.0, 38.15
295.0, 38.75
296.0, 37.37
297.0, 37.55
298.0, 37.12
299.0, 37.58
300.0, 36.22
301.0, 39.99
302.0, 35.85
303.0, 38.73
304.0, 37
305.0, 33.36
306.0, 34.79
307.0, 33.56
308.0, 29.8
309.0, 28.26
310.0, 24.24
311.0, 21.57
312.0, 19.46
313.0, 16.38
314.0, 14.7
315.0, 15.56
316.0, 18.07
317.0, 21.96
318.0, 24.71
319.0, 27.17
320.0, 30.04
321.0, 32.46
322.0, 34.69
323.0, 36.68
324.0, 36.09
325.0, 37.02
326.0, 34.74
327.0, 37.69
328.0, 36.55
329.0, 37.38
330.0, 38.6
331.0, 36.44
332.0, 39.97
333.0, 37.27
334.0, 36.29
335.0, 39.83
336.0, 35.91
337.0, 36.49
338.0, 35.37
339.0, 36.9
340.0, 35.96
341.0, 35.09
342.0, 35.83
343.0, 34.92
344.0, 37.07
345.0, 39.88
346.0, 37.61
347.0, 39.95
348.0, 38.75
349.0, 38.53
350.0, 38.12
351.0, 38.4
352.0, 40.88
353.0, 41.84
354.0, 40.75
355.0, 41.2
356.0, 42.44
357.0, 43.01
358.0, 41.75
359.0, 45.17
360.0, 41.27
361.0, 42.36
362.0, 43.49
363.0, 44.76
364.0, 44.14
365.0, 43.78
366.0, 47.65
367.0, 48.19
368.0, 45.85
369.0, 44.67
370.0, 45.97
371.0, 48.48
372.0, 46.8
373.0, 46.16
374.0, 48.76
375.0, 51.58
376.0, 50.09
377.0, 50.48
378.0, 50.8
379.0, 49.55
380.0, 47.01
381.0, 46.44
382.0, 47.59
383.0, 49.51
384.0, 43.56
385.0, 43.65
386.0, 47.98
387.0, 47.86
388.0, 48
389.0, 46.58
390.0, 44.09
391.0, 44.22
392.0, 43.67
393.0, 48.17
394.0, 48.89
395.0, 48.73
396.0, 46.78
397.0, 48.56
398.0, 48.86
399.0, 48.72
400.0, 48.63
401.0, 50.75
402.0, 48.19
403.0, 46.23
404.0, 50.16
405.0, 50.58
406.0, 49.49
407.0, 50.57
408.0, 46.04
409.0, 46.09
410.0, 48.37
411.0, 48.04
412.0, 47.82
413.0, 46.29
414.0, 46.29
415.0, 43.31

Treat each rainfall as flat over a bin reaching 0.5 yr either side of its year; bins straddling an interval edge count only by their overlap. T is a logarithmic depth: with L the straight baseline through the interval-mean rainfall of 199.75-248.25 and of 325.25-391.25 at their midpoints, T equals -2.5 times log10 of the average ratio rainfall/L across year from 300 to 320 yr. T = 0.42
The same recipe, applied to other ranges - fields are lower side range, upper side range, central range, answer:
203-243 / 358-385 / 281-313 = 0.179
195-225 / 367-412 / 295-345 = 0.261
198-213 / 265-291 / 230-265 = -0.177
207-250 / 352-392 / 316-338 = 0.251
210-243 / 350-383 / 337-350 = 0.181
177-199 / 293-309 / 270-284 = -0.110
